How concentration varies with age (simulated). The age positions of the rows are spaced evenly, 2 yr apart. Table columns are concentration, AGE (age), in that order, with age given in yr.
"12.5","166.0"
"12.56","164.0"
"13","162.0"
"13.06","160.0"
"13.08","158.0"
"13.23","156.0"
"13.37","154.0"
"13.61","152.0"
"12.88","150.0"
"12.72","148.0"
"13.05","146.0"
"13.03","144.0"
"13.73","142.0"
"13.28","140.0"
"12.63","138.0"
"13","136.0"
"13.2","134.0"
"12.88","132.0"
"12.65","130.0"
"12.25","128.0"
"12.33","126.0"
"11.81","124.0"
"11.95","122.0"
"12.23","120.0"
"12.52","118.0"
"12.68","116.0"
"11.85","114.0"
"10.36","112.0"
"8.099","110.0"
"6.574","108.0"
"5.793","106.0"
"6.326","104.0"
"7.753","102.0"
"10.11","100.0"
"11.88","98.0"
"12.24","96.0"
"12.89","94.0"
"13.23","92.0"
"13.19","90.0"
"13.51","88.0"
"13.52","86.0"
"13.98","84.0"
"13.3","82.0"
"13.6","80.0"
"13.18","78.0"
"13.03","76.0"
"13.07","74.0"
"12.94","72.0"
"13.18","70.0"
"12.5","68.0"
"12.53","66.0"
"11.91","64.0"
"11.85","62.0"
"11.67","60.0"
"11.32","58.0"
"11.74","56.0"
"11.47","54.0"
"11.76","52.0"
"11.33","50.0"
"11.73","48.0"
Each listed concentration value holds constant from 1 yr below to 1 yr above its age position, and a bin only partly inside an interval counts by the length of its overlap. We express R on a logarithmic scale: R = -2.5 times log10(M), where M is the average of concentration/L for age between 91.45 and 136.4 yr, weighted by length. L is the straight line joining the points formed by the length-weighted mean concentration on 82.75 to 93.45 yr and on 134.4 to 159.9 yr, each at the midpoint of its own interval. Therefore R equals 0.20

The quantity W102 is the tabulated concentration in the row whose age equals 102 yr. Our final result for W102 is 7.753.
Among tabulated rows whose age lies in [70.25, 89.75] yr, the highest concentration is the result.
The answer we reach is 13.98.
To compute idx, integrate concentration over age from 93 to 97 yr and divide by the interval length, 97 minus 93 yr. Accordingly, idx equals 12.6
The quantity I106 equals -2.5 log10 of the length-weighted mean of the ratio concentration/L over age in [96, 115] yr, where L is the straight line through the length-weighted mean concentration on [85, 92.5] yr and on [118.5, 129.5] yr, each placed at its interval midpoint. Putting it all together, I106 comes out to 0.39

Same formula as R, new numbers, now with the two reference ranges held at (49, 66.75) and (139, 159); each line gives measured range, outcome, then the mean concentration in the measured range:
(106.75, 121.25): 0.20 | 10.6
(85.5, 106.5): 0.12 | 11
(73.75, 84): -0.11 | 13.3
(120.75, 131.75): 0.05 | 12.2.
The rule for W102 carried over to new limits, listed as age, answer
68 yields 12.5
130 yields 12.65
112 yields 10.36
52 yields 11.76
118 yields 12.52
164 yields 12.56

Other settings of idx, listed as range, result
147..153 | 13.1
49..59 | 11.5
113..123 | 12.2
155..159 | 13.2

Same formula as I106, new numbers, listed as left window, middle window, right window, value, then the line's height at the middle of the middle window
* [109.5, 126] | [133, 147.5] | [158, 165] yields -0.073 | 12.3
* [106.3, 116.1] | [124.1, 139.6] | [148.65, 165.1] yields -0.150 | 11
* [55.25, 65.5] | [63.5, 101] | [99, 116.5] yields -0.238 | 10.3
